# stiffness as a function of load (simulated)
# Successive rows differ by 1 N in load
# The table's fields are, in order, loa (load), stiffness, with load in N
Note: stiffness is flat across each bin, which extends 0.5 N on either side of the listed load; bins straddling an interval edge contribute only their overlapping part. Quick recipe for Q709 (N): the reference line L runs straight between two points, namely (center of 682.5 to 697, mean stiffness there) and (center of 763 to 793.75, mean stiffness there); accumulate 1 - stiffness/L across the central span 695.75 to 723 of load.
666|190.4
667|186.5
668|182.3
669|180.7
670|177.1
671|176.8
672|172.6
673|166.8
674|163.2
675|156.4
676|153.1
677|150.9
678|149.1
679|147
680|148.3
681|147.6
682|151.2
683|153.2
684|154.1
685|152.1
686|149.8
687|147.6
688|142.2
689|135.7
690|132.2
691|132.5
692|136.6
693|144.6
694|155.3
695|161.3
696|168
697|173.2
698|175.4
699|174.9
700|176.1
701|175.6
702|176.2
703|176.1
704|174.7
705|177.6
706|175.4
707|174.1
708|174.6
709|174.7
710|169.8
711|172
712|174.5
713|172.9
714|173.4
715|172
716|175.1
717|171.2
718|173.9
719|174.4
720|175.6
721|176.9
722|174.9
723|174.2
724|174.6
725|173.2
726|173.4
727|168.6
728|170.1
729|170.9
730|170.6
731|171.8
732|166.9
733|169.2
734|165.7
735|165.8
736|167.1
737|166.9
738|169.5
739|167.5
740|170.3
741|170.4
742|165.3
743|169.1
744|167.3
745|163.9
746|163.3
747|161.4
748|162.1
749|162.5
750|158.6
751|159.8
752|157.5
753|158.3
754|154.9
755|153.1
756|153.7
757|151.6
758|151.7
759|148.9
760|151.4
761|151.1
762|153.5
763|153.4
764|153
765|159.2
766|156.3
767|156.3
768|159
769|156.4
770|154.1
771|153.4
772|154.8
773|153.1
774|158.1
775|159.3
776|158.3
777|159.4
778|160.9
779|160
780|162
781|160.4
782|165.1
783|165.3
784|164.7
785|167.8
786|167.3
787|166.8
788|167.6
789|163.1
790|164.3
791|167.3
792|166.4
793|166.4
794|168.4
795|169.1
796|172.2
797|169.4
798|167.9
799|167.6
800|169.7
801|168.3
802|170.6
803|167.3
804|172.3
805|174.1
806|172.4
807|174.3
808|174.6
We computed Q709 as -4.2 N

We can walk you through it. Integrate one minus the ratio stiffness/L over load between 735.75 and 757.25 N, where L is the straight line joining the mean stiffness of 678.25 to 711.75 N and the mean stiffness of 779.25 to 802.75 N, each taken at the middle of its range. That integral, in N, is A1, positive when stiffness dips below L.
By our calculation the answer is 0.1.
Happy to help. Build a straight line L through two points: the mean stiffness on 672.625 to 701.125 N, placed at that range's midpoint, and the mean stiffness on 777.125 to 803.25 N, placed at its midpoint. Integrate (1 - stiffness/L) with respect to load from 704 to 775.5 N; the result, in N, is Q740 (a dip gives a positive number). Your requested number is -2.2 N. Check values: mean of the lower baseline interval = 154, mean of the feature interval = 165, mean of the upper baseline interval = 166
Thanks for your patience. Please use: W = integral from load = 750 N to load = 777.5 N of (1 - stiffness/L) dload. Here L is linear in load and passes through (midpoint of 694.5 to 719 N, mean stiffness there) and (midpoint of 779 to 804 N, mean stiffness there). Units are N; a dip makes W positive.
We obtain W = 2.2 N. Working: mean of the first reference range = 173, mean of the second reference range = 167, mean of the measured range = 155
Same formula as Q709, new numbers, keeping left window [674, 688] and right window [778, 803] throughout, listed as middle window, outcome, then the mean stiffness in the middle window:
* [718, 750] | -2.15 N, 169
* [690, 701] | -0.45 N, 159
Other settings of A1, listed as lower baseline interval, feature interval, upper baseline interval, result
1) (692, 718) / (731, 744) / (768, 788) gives -0.1 N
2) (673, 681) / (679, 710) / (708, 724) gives 0.6 N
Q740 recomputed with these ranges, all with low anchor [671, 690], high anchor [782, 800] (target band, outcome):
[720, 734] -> -1.2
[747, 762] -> 0.6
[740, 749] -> -0.3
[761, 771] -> 0.5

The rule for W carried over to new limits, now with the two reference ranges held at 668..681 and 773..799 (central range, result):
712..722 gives -0.67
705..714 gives -0.60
